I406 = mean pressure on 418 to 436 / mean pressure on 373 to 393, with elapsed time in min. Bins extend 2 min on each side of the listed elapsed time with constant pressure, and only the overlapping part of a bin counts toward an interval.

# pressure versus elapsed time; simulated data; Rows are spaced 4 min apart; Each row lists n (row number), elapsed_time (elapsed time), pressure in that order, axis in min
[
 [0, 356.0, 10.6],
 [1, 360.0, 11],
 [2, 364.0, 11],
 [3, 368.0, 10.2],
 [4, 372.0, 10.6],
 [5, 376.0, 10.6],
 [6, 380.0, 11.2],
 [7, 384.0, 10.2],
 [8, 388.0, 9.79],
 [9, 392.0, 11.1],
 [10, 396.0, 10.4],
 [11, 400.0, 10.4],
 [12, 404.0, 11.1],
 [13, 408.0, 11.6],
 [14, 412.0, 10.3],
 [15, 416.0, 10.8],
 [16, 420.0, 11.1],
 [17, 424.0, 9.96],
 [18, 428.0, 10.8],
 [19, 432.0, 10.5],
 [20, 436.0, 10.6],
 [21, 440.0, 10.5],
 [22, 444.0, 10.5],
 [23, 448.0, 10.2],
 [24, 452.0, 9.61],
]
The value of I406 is 1.00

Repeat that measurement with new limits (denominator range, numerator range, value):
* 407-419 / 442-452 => 0.94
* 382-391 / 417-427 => 1.05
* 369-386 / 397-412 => 1.03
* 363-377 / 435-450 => 0.99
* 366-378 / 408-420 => 1.03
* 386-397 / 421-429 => 1.00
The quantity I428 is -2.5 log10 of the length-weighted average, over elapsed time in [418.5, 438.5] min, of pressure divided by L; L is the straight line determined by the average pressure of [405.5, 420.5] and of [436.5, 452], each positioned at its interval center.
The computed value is 0.01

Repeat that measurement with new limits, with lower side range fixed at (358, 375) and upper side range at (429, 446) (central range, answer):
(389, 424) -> -0.02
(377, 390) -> 0.03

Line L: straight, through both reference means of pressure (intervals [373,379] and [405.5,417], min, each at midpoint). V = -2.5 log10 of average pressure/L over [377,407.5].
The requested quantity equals 0.015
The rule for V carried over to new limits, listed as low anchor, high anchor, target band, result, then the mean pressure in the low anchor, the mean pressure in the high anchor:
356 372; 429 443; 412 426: 0.00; 10.7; 10.5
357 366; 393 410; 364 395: 0.04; 11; 10.9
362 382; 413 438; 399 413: -0.03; 10.7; 10.6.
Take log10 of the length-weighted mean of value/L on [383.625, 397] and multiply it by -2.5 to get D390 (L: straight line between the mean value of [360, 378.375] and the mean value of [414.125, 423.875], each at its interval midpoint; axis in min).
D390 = 0.03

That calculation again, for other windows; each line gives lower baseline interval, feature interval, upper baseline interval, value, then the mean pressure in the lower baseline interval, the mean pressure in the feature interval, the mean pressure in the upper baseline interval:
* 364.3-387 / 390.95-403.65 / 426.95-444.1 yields -0.010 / 10.6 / 10.7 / 10.6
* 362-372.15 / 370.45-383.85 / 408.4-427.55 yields -0.012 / 10.6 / 10.7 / 10.6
